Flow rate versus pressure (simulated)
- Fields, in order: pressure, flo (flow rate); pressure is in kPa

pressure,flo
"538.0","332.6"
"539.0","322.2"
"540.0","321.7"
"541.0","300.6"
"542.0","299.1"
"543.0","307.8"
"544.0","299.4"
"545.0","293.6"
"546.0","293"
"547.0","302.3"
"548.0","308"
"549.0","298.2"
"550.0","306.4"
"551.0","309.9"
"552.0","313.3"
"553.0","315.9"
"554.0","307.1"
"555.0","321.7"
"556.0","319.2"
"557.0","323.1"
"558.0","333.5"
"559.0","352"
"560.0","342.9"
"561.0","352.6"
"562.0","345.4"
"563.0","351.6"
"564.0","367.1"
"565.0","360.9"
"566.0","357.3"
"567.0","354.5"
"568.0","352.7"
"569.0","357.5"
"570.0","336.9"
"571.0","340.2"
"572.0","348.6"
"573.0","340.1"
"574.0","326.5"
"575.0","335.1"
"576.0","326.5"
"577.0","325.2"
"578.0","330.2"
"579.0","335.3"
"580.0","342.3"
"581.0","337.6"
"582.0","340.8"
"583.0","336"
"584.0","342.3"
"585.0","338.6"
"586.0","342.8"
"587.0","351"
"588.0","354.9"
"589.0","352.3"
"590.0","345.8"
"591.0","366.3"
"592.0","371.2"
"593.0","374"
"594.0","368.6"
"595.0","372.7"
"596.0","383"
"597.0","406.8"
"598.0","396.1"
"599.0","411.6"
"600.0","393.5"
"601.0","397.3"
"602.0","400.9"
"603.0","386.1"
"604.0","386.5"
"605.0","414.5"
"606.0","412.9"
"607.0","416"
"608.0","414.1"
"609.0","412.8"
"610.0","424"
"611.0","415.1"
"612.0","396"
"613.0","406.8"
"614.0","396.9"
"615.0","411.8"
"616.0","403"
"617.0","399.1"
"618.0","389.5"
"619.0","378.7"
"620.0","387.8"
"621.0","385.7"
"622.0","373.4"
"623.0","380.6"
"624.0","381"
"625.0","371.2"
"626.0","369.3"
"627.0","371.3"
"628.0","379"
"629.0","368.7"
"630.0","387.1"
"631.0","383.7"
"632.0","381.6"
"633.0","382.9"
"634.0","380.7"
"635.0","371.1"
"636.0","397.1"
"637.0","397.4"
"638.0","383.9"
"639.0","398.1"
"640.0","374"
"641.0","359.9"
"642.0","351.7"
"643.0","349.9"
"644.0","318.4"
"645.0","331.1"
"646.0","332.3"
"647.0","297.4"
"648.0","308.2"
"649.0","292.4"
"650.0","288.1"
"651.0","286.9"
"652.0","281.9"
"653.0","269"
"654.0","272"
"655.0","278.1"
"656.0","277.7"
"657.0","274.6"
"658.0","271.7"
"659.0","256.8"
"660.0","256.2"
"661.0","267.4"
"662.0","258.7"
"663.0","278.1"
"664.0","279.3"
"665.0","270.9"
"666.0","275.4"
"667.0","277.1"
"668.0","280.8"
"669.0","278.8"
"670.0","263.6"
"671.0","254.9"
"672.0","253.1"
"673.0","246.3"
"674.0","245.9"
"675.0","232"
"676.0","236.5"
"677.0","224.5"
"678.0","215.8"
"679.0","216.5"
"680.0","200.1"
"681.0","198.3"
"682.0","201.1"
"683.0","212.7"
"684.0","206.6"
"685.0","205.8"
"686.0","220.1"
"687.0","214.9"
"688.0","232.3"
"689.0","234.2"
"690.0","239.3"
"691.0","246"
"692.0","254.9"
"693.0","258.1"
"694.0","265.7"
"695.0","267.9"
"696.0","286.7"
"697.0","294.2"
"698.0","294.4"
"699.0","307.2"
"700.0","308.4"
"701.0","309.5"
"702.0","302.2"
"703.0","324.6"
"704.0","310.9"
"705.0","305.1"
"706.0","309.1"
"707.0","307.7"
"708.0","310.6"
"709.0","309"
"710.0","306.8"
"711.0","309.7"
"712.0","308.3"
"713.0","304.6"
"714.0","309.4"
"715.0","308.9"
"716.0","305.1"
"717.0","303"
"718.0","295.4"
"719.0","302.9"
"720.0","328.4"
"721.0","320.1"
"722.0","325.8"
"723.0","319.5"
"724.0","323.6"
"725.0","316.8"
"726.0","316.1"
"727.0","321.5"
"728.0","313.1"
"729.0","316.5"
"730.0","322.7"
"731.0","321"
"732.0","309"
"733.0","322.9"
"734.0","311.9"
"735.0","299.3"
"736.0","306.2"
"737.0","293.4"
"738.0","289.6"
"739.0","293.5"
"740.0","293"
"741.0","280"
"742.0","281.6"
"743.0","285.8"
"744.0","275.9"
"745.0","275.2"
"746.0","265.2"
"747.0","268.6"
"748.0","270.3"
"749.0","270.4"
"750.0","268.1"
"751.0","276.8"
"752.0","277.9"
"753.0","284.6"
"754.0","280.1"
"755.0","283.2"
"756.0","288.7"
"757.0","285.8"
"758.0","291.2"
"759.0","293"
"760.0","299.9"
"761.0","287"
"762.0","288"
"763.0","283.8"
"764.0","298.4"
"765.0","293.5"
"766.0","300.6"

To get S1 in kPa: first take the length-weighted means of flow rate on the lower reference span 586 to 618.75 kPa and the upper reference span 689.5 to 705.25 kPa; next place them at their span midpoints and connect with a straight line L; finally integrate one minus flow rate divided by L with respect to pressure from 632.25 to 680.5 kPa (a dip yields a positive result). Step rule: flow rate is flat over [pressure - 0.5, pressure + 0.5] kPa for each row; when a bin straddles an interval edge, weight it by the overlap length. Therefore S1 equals 5.62 kPa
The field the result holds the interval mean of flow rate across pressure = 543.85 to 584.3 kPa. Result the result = 332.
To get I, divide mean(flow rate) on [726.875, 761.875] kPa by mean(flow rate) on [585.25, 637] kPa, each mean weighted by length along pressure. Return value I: 0.75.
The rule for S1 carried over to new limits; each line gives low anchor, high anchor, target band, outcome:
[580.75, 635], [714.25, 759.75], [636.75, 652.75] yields 1.2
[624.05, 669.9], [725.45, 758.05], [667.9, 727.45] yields 5.9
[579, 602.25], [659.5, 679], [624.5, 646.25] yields -4.8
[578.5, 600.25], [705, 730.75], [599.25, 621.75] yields -3.0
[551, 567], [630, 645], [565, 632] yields -3.3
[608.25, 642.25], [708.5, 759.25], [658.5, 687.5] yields 8.9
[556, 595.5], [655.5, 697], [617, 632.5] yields -4.2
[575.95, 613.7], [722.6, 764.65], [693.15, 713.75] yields 0.9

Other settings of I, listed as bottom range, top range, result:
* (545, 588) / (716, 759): 0.89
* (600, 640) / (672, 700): 0.61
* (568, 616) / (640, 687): 0.72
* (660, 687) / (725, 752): 1.22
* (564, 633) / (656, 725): 0.73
